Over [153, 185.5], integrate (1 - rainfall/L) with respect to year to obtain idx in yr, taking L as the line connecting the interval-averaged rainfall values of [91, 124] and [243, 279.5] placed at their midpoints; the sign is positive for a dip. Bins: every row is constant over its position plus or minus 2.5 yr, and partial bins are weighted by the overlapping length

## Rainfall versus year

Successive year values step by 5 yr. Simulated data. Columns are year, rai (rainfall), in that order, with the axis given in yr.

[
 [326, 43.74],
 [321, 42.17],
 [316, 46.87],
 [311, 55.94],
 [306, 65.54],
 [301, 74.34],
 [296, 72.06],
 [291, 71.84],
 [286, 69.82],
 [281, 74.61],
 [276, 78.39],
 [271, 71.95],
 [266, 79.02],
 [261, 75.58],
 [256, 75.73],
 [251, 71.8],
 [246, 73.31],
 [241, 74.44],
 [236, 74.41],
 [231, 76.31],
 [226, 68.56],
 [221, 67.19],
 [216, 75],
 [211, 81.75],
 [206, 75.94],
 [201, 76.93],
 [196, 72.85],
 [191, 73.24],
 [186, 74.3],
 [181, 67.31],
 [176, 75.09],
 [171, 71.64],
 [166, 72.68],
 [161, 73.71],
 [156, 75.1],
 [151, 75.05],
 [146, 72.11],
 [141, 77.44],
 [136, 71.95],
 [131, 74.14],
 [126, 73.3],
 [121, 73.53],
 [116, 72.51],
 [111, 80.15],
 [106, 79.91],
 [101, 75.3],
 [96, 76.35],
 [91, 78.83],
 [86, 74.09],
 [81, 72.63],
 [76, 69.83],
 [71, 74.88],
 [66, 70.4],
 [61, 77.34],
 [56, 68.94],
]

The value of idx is 1.36 yr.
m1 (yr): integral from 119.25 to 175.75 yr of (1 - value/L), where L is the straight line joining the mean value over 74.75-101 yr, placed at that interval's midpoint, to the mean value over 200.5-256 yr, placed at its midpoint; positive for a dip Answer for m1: 0.5 yr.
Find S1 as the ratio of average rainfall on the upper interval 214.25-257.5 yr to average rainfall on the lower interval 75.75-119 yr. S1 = 1.0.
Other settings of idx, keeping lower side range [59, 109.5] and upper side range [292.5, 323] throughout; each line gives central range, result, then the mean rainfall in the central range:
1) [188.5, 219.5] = -4.0 yr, 75.7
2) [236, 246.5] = -1.5 yr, 74.1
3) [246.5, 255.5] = -1.3 yr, 73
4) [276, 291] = -2.8 yr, 73.2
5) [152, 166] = -0.8 yr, 74.2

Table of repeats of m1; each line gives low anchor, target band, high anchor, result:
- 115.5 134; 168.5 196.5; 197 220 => 1.2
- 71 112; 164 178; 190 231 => 0.3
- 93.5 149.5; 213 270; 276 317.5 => -3.1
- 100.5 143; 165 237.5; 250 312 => 0.3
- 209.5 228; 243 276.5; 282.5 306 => -1.3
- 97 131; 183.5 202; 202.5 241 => 0.1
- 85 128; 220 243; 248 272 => 0.8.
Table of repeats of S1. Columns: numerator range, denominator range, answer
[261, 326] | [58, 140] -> 0.89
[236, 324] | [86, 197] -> 0.93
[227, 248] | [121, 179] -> 1.01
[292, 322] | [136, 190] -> 0.83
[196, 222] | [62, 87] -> 1.04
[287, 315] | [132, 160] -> 0.90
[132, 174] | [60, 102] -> 0.99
